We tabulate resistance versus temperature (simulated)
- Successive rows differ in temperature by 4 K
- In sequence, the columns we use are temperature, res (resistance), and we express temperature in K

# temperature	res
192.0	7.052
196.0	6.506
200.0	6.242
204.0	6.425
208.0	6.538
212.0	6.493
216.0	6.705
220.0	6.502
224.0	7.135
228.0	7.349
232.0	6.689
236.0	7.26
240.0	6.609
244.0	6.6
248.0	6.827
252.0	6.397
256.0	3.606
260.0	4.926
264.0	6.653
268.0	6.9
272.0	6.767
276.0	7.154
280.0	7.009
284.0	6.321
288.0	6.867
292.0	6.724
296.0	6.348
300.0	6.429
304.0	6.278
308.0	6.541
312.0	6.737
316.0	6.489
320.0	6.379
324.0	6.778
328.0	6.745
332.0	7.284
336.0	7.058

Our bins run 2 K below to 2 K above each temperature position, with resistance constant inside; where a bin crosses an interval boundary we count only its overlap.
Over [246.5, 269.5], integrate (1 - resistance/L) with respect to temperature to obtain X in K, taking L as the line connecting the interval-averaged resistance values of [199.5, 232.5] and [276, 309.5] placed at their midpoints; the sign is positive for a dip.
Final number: 2.8 K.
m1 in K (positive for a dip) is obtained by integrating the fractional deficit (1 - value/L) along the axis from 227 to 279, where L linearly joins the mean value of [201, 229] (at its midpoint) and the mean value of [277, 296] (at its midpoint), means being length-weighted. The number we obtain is 2.1 K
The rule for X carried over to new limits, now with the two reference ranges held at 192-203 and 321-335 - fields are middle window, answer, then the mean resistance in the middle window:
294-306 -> 0.82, 6.35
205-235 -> -0.94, 6.78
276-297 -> 0.19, 6.72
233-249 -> -0.43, 6.82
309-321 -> 0.55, 6.55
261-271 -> 0.18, 6.59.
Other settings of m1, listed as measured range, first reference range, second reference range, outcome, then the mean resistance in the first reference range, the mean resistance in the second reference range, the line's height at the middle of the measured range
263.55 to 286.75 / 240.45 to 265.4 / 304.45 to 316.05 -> -2.6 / 5.86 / 6.56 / 6.14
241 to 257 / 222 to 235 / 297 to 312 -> 2.0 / 7.07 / 6.45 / 6.91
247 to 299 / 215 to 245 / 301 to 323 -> 2.6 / 6.87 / 6.5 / 6.67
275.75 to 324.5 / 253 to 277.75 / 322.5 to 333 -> -0.7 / 6.01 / 6.91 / 6.51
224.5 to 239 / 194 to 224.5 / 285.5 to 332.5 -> -1.1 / 6.54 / 6.61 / 6.56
